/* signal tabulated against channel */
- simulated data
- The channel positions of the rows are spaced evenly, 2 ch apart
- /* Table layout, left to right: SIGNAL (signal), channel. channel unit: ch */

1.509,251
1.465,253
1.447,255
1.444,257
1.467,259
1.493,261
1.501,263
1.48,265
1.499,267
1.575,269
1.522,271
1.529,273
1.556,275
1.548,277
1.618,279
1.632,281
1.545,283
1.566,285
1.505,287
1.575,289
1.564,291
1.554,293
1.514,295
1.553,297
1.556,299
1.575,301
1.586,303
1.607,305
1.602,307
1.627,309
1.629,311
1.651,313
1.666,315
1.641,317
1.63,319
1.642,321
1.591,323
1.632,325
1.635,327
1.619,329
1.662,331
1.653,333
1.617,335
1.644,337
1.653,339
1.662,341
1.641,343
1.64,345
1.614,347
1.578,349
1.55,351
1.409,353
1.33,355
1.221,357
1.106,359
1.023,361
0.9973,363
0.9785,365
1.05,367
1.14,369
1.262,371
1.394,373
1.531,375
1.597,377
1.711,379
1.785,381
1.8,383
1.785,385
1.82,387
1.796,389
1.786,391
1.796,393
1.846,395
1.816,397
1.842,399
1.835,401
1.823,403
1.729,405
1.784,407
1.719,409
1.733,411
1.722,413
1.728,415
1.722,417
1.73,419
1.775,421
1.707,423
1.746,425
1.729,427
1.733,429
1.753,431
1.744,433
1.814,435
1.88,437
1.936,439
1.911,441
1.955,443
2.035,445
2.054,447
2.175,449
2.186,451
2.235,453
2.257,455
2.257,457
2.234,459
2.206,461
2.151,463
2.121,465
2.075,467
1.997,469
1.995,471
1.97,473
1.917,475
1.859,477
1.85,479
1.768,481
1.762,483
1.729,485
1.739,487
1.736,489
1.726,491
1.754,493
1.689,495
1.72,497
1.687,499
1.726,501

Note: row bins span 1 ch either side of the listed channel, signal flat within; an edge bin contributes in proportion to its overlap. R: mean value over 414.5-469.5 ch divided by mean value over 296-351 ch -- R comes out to 1.21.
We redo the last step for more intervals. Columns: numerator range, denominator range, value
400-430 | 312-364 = 1.14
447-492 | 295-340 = 1.23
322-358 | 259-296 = 1.02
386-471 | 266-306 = 1.22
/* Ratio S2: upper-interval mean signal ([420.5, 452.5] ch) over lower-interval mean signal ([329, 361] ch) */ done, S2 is 1.2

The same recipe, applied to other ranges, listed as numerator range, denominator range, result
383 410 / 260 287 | 1.17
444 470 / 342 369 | 1.64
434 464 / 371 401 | 1.21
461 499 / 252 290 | 1.23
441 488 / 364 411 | 1.23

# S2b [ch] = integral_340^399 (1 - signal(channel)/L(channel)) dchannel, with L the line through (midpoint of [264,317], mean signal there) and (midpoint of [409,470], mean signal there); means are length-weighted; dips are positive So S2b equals 8.6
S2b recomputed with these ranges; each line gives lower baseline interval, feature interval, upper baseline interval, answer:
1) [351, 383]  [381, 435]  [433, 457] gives -2.7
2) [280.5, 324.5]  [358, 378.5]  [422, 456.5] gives 6.3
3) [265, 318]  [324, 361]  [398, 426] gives 2.6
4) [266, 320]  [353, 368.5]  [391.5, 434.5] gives 5.2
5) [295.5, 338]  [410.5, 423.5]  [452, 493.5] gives 0.8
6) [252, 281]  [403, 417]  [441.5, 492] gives 0.9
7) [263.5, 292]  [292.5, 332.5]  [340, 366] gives -4.0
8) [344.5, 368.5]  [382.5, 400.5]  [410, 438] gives -3.4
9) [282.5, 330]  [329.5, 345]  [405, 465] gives 0.2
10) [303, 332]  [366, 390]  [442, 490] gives 3.1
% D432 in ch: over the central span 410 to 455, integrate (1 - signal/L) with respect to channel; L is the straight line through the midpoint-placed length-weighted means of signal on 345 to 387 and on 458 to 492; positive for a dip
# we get -3.7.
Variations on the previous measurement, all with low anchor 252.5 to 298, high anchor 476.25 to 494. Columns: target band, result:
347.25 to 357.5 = 1.11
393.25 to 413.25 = -1.35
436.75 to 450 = -2.14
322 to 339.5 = -0.45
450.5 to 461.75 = -3.22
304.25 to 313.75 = -0.34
